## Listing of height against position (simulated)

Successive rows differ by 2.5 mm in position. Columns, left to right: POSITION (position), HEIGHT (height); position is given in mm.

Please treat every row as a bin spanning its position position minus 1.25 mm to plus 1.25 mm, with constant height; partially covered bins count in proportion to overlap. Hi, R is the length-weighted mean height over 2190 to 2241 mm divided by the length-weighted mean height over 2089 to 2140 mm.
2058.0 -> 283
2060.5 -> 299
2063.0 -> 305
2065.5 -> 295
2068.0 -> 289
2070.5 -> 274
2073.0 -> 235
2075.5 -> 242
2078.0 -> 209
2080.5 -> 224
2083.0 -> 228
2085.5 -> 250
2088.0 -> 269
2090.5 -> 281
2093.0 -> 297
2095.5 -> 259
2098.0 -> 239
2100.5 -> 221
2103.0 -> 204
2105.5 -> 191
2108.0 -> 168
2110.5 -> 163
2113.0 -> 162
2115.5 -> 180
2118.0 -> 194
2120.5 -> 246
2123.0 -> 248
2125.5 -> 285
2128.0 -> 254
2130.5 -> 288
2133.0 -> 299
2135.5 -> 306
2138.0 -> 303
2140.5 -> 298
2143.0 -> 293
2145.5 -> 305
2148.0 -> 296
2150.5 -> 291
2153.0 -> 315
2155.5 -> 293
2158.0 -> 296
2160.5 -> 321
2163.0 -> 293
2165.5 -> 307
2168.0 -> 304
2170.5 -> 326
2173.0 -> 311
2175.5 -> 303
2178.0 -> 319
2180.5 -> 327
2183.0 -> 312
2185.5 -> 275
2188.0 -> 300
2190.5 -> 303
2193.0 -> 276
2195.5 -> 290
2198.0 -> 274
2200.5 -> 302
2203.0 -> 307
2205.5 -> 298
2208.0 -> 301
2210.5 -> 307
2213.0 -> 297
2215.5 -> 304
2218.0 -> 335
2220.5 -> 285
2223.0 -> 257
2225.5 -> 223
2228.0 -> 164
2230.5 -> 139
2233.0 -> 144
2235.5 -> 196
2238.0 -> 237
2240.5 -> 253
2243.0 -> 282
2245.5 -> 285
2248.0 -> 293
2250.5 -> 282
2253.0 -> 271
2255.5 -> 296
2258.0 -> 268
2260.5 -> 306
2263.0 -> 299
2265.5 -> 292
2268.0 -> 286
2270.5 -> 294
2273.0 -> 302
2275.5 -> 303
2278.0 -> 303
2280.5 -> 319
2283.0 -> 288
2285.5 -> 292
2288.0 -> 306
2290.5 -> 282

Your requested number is 1.09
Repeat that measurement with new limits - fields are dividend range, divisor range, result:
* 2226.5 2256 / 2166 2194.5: 0.77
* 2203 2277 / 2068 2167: 1.05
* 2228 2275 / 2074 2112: 1.14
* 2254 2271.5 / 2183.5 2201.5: 1.01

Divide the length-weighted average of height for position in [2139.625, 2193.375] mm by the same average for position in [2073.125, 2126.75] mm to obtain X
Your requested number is 1.3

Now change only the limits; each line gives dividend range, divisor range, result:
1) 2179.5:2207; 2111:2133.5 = 1.26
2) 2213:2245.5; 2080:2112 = 1.04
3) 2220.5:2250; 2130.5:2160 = 0.76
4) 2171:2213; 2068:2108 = 1.25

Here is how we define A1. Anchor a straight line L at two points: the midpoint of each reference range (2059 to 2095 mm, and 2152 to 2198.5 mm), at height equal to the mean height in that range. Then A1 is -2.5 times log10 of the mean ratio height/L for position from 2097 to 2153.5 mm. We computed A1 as 0.14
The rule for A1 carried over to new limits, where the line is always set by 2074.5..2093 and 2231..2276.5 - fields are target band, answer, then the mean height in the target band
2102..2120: 0.343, 183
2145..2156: -0.174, 300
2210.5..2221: -0.162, 307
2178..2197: -0.148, 299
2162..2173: -0.193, 308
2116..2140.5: -0.063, 268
